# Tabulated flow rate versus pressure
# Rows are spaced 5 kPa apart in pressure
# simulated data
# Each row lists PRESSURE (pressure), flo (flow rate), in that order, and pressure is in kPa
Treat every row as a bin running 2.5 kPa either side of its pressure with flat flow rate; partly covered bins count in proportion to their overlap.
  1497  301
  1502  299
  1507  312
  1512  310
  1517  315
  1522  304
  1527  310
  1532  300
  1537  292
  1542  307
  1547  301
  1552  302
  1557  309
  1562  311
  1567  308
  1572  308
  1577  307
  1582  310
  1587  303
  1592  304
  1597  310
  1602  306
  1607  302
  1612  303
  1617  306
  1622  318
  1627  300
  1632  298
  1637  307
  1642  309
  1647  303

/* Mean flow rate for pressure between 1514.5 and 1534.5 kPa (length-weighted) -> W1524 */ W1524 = 307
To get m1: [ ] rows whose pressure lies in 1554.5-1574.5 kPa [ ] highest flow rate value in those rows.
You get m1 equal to 311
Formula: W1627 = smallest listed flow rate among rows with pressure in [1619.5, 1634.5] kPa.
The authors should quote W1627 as 298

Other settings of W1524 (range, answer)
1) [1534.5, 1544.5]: 300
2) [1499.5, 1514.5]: 307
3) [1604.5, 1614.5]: 302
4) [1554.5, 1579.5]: 309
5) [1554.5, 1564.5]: 310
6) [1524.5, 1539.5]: 301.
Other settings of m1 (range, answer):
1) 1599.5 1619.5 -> 306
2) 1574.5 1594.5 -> 310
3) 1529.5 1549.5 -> 307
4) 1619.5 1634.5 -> 318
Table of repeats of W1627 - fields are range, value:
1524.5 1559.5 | 292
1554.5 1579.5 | 307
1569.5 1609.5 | 302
